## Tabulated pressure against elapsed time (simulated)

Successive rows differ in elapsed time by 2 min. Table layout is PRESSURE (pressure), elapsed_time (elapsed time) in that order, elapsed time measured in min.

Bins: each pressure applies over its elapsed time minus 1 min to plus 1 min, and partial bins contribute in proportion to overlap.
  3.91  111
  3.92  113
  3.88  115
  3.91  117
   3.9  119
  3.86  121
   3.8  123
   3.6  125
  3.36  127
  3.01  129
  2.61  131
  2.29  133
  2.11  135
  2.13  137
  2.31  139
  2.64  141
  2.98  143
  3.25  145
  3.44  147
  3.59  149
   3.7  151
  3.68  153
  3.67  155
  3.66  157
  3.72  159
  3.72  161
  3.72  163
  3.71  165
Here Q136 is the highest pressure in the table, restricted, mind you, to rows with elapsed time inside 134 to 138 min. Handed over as 2.13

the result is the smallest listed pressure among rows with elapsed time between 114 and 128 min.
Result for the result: 3.36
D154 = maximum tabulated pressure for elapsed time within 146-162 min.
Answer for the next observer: 3.72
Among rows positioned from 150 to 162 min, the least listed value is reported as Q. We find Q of 3.66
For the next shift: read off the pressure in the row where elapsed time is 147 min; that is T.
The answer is 3.44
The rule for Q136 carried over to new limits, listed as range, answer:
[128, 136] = 3.01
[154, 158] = 3.67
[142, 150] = 3.59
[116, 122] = 3.91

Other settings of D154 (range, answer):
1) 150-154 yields 3.7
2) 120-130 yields 3.86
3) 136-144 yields 2.98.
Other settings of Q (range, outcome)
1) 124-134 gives 2.29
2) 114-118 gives 3.88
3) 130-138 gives 2.11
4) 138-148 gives 2.31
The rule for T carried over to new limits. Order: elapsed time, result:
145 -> 3.25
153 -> 3.68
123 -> 3.8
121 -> 3.86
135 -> 2.11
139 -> 2.31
